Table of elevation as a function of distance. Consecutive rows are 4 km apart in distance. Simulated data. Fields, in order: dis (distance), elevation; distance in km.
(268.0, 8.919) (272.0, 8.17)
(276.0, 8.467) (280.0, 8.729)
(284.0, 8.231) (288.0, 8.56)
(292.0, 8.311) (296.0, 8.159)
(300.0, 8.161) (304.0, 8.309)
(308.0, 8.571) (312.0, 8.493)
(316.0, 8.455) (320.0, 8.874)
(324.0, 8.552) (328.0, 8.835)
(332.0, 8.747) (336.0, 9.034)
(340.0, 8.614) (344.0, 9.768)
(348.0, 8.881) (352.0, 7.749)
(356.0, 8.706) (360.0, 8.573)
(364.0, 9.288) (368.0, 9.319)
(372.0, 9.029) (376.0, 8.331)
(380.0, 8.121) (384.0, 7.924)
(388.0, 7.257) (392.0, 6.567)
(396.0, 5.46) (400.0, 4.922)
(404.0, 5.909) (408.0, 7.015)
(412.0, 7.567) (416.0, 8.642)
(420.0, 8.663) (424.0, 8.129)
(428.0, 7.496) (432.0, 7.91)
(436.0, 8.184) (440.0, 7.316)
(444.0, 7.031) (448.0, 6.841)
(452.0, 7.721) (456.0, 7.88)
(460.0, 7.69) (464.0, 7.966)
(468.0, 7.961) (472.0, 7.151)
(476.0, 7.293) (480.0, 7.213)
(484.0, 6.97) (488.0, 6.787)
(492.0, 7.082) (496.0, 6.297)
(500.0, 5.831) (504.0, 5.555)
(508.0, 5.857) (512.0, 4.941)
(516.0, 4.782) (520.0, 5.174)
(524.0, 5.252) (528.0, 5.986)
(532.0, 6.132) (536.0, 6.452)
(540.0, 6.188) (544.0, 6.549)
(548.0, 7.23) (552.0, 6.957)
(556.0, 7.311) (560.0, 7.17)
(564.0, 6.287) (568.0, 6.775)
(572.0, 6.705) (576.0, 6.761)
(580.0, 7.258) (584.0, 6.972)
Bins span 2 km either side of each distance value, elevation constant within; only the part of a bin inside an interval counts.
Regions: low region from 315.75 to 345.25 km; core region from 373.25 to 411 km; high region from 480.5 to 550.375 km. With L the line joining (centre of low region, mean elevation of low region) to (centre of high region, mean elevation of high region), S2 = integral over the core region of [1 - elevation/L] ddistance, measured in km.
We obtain 5.0 km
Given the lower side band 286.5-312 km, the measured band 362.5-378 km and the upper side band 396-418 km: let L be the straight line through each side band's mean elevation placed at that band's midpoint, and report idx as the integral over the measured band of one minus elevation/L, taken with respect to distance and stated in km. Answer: -3.7 km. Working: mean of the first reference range 8.35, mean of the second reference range 6.69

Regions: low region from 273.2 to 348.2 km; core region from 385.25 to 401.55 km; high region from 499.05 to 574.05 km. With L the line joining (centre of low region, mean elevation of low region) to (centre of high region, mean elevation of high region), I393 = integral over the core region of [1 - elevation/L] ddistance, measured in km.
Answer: 3.3 km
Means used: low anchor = 8.61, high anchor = 6.17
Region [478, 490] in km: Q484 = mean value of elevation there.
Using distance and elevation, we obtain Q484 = 6.99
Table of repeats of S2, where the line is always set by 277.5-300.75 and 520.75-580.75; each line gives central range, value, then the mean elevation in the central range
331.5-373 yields -5.0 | 8.88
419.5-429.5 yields -0.8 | 8.04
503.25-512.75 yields 1.9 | 5.5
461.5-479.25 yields -1.1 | 7.57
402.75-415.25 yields 0.8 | 7.07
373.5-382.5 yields -0.6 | 8.25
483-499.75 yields 0.7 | 6.67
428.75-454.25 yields -0.7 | 7.5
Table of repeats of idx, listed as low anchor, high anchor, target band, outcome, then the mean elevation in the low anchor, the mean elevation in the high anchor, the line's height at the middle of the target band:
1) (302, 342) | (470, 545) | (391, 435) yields 1.5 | 8.65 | 6.18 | 7.44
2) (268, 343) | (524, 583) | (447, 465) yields -0.6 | 8.54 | 6.65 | 7.4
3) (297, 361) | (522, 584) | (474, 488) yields 0.3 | 8.64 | 6.61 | 7.26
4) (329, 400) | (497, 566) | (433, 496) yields -3.8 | 8.23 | 6.1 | 6.95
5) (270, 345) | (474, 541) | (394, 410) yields 3.4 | 8.57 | 6.1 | 7.4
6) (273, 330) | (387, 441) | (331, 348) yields -2.1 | 8.47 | 7.21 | 8.05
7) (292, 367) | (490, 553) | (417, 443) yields -2.4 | 8.65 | 6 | 7.27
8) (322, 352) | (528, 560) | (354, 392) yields 0.3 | 8.84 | 6.67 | 8.46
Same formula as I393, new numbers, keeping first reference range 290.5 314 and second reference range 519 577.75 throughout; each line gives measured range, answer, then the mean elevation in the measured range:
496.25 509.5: 1.96 km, 5.82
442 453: 0.14 km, 7.15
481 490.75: 0.03 km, 6.93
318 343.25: -2.19 km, 8.83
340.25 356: -1.53 km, 8.77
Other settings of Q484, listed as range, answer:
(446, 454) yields 7.28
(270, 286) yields 8.4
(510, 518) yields 4.86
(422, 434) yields 7.84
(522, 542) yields 6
